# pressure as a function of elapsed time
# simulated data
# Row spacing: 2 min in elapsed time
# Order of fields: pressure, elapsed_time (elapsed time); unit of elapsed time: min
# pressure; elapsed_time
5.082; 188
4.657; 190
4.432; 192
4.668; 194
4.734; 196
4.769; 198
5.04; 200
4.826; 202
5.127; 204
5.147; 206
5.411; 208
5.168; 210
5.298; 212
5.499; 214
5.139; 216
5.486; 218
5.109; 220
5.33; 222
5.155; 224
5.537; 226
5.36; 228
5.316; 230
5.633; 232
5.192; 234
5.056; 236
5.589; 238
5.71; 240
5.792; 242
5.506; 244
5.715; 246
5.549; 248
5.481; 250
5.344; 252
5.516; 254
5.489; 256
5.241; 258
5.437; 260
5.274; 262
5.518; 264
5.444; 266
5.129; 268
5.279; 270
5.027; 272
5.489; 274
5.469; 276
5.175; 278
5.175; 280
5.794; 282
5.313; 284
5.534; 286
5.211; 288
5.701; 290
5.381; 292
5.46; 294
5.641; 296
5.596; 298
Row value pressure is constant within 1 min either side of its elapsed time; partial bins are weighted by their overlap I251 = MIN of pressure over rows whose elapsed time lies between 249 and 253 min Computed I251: 5.344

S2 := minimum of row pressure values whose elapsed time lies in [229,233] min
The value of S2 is 5.316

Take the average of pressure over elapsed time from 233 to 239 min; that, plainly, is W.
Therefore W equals 5.28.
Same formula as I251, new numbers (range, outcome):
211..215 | 5.298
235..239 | 5.056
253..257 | 5.489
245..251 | 5.481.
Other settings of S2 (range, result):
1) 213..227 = 5.109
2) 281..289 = 5.211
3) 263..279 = 5.027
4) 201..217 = 4.826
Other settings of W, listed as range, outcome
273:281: 5.33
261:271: 5.33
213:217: 5.32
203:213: 5.23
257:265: 5.37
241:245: 5.65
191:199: 4.65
